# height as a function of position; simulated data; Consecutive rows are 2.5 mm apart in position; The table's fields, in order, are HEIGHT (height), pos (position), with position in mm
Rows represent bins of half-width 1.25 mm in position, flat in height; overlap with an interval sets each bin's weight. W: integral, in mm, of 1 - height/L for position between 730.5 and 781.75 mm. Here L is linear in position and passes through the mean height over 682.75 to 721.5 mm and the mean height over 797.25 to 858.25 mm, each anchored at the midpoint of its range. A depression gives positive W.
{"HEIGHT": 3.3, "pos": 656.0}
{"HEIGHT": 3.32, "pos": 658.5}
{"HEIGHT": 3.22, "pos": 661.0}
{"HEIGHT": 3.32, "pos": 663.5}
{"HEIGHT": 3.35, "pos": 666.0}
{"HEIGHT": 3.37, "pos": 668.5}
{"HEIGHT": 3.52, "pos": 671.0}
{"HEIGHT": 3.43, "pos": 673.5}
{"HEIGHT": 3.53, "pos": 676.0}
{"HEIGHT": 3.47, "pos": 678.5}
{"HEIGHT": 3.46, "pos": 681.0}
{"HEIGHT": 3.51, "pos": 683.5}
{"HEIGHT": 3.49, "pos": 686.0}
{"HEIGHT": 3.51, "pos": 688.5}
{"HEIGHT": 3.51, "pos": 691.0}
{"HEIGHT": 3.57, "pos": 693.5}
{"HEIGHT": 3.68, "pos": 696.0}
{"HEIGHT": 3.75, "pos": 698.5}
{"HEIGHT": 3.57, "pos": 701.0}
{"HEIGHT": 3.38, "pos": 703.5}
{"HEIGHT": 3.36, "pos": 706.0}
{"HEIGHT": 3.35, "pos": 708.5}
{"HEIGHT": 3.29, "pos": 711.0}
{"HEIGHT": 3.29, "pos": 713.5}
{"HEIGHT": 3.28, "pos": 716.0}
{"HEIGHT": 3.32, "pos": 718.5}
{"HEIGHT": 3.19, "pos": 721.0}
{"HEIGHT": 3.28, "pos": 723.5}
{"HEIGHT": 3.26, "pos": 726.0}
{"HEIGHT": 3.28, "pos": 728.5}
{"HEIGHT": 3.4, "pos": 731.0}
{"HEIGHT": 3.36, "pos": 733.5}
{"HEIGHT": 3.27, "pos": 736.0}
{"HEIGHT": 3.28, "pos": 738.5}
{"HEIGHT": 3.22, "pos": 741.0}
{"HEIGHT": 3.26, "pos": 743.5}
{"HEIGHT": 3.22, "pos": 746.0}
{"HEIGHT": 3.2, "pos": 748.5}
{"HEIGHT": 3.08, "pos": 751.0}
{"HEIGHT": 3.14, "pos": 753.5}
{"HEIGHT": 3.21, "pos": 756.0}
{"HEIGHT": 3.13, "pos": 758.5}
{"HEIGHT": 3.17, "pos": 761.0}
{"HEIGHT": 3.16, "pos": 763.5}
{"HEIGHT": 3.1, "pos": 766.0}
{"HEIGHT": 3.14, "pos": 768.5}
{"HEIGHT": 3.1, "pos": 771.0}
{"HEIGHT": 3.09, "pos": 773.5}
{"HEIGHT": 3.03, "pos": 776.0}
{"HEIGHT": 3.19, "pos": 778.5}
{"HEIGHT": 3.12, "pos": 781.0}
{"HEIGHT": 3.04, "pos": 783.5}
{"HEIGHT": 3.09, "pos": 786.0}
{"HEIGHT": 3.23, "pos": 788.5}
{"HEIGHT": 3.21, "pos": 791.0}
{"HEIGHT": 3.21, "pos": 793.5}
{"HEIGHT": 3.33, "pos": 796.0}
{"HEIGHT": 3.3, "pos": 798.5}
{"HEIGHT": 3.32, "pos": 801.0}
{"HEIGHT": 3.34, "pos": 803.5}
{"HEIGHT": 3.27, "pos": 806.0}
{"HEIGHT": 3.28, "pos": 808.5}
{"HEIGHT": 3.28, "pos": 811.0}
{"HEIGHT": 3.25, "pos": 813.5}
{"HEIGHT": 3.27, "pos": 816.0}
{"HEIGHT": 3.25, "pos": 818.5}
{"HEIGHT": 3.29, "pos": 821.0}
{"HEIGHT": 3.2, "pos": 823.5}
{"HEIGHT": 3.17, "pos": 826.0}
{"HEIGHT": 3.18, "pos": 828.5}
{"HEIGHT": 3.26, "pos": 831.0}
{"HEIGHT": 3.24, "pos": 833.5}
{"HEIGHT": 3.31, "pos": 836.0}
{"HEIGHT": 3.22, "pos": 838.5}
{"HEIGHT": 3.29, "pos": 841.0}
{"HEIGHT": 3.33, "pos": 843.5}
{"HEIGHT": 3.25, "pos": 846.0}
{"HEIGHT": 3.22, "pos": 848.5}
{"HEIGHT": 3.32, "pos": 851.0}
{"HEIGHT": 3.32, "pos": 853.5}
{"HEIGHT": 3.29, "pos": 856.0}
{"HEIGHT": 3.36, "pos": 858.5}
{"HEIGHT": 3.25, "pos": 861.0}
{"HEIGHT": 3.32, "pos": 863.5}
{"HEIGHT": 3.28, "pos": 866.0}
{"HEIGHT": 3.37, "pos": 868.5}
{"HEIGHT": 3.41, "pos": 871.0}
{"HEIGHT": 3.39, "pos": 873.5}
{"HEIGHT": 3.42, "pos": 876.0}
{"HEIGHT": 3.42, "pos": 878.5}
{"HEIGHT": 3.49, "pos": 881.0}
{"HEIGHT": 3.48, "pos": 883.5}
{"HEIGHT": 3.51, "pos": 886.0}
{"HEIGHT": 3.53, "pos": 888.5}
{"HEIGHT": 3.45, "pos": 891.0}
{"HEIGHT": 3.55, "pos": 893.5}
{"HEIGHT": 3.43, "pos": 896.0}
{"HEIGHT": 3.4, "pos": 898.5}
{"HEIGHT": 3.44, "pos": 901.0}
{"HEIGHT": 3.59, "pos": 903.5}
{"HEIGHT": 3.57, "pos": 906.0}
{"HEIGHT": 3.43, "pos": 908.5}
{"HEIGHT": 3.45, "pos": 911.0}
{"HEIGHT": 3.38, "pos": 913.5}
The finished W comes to 2.86 mm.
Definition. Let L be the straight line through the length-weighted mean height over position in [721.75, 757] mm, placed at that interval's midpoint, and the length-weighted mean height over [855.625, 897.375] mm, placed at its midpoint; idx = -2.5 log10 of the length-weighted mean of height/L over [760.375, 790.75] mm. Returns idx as 0.06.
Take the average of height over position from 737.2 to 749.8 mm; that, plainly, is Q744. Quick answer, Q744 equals 3.24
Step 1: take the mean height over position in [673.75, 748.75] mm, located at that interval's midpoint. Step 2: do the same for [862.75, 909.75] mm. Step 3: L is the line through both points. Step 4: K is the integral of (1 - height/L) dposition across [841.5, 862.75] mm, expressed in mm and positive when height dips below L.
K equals 0.88 mm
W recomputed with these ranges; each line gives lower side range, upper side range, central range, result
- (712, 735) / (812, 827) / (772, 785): 0.68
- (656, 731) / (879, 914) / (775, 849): 4.64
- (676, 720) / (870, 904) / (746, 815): 5.46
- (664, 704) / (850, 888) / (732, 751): 1.19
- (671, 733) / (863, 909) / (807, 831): 1.38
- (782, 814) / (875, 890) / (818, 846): 0.72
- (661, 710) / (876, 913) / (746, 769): 2.13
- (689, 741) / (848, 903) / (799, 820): 0.67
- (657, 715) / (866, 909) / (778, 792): 1.25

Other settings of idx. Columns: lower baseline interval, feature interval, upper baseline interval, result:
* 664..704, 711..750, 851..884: 0.063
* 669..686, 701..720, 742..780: 0.004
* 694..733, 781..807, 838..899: 0.049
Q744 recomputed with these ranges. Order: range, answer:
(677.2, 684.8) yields 3.48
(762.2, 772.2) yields 3.13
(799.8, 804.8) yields 3.33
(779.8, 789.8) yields 3.12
